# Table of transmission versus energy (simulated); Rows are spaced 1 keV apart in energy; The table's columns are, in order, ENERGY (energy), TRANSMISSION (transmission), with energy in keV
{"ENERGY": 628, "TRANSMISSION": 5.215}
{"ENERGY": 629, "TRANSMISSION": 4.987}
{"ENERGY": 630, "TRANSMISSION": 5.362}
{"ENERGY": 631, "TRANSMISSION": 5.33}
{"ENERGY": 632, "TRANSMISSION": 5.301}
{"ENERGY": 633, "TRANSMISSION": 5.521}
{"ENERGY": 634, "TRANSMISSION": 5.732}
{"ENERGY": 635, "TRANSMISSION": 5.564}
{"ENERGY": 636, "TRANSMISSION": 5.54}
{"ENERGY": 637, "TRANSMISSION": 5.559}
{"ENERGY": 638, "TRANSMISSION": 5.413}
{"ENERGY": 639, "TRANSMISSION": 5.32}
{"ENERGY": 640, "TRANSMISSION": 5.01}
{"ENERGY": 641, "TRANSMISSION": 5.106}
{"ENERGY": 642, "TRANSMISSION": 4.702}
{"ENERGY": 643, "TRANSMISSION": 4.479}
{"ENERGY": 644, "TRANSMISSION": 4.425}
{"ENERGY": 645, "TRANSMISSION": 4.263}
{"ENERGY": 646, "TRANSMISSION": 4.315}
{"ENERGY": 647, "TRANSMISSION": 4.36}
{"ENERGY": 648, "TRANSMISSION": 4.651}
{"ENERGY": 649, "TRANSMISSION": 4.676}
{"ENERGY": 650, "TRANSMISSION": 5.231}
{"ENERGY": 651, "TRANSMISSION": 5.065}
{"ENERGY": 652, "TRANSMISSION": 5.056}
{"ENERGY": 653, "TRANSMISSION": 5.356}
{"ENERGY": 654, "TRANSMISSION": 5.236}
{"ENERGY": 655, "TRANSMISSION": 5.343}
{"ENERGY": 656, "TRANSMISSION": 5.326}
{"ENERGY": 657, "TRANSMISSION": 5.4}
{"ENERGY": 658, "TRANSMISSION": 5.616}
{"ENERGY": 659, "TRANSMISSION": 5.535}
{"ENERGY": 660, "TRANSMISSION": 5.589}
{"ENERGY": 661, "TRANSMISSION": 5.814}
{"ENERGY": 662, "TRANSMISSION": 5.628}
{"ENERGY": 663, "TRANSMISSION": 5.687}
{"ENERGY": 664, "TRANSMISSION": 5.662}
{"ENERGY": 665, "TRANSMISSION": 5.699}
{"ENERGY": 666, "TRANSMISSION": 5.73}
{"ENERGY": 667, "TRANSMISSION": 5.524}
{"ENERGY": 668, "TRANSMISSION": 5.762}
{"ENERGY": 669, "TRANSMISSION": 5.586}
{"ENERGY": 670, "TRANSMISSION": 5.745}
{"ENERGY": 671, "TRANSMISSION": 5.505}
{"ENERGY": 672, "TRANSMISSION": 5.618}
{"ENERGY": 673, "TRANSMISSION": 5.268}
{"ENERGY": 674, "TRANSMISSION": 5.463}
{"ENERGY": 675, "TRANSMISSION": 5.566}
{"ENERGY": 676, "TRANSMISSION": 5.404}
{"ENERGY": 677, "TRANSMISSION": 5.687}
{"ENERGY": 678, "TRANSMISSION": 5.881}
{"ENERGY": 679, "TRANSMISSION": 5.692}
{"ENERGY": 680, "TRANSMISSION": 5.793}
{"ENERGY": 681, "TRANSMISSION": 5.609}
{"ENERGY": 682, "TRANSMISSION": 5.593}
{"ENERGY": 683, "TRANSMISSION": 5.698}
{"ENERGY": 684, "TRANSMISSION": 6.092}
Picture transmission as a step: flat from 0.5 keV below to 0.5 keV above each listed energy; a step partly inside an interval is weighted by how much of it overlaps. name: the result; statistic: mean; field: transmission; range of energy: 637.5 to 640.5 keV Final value 5.25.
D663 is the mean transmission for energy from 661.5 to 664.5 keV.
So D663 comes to 5.66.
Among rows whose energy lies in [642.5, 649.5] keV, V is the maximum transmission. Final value 4.676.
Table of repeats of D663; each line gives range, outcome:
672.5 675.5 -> 5.43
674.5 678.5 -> 5.63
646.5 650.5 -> 4.73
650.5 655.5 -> 5.21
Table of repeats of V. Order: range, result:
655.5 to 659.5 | 5.616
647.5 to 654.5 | 5.356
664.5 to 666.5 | 5.73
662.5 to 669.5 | 5.762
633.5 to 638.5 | 5.732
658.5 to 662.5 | 5.814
